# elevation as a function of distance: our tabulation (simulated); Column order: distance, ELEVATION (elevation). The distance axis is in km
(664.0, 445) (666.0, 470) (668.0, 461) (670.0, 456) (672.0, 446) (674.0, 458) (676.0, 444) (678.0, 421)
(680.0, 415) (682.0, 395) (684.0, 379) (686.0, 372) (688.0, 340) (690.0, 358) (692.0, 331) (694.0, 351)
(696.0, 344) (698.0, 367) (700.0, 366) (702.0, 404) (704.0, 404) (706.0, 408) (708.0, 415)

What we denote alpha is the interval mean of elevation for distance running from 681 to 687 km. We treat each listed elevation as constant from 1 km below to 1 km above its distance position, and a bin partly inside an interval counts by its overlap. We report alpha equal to 382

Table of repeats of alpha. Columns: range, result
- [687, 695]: 345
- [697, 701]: 366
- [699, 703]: 385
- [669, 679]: 445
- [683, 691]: 362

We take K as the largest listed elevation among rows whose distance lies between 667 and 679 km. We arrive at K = 461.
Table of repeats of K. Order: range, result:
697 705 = 404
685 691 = 372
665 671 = 470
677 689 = 421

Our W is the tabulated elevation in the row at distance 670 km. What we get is 456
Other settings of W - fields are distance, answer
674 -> 458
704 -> 404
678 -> 421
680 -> 415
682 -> 395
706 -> 408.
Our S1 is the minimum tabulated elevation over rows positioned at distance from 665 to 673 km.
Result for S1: 446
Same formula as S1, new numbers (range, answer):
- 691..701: 331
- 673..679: 421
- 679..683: 395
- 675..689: 340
